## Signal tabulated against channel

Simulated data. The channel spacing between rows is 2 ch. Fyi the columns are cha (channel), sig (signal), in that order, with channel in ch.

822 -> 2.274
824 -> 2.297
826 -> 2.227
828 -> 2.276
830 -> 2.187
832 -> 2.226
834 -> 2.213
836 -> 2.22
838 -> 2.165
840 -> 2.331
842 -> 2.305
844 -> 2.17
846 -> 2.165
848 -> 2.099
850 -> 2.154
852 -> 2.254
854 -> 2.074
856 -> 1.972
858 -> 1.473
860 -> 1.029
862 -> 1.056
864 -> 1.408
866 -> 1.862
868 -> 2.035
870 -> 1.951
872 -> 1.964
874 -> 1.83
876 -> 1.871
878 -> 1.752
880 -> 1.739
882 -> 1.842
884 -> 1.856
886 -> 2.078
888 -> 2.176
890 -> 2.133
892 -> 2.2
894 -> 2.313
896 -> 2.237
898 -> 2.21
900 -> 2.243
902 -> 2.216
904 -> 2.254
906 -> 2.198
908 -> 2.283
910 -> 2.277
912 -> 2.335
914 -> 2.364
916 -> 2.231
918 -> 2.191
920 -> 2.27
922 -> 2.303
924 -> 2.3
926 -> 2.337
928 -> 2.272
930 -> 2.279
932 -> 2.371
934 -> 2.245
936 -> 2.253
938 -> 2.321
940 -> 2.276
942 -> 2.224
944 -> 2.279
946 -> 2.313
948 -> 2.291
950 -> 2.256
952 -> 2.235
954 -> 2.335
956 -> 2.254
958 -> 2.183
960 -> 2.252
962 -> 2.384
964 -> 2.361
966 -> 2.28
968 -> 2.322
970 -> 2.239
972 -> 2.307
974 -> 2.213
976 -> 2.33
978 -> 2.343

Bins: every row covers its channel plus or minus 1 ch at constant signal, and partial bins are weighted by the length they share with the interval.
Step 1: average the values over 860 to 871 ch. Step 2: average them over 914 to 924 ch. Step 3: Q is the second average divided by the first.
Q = 1.4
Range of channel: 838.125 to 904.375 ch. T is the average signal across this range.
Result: 1.98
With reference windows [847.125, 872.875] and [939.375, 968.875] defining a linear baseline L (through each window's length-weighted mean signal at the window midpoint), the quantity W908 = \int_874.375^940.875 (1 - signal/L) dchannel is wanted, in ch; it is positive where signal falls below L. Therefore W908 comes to -4.67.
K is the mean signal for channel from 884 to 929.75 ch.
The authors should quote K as 2.24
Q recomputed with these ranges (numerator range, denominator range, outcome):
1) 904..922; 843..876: 1.23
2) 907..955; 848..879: 1.28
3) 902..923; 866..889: 1.18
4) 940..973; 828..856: 1.04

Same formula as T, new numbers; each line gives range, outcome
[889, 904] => 2.22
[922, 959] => 2.28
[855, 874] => 1.65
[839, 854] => 2.2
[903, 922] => 2.27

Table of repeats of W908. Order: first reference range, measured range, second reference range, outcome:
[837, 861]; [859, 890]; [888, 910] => 5.15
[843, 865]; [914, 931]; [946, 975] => -1.35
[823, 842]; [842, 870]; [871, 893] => 3.44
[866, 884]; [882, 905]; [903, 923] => -1.04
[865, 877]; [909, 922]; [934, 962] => -0.97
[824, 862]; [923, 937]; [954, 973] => -0.42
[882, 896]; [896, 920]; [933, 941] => -0.86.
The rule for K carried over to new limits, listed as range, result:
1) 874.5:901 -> 2.05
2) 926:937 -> 2.29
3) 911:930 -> 2.29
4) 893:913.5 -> 2.26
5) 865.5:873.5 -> 1.95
